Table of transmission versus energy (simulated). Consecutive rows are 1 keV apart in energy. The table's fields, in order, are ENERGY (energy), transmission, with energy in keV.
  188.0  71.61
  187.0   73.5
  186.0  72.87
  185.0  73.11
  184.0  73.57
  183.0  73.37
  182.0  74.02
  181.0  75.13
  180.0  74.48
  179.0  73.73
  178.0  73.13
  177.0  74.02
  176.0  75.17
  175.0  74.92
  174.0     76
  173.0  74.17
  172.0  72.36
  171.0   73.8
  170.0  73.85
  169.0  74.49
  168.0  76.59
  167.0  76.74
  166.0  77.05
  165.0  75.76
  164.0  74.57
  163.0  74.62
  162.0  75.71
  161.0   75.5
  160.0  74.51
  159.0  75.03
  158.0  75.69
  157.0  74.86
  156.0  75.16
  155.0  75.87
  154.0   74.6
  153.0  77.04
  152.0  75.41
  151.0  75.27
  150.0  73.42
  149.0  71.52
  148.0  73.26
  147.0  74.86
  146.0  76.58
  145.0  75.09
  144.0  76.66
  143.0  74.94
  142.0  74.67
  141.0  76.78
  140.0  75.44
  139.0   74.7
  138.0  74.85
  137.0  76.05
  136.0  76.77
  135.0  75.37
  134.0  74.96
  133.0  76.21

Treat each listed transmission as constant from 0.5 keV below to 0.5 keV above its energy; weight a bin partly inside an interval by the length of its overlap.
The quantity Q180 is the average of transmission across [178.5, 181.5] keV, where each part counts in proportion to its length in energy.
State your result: 74.4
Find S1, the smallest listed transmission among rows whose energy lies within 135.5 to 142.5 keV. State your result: 74.67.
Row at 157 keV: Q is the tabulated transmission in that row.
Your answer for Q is 74.86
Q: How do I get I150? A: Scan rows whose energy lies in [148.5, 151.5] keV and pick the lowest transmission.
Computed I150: 71.52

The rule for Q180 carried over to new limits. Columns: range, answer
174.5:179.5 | 74.2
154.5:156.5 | 75.5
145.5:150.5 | 73.9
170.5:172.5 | 73.1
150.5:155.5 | 75.6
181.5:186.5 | 73.4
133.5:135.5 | 75.2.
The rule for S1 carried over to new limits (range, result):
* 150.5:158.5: 74.6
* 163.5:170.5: 73.85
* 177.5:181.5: 73.13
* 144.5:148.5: 73.26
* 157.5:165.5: 74.51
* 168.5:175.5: 72.36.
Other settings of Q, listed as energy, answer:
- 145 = 75.09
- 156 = 75.16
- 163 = 74.62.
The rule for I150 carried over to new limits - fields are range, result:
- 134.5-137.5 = 75.37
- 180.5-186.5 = 72.87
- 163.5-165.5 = 74.57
